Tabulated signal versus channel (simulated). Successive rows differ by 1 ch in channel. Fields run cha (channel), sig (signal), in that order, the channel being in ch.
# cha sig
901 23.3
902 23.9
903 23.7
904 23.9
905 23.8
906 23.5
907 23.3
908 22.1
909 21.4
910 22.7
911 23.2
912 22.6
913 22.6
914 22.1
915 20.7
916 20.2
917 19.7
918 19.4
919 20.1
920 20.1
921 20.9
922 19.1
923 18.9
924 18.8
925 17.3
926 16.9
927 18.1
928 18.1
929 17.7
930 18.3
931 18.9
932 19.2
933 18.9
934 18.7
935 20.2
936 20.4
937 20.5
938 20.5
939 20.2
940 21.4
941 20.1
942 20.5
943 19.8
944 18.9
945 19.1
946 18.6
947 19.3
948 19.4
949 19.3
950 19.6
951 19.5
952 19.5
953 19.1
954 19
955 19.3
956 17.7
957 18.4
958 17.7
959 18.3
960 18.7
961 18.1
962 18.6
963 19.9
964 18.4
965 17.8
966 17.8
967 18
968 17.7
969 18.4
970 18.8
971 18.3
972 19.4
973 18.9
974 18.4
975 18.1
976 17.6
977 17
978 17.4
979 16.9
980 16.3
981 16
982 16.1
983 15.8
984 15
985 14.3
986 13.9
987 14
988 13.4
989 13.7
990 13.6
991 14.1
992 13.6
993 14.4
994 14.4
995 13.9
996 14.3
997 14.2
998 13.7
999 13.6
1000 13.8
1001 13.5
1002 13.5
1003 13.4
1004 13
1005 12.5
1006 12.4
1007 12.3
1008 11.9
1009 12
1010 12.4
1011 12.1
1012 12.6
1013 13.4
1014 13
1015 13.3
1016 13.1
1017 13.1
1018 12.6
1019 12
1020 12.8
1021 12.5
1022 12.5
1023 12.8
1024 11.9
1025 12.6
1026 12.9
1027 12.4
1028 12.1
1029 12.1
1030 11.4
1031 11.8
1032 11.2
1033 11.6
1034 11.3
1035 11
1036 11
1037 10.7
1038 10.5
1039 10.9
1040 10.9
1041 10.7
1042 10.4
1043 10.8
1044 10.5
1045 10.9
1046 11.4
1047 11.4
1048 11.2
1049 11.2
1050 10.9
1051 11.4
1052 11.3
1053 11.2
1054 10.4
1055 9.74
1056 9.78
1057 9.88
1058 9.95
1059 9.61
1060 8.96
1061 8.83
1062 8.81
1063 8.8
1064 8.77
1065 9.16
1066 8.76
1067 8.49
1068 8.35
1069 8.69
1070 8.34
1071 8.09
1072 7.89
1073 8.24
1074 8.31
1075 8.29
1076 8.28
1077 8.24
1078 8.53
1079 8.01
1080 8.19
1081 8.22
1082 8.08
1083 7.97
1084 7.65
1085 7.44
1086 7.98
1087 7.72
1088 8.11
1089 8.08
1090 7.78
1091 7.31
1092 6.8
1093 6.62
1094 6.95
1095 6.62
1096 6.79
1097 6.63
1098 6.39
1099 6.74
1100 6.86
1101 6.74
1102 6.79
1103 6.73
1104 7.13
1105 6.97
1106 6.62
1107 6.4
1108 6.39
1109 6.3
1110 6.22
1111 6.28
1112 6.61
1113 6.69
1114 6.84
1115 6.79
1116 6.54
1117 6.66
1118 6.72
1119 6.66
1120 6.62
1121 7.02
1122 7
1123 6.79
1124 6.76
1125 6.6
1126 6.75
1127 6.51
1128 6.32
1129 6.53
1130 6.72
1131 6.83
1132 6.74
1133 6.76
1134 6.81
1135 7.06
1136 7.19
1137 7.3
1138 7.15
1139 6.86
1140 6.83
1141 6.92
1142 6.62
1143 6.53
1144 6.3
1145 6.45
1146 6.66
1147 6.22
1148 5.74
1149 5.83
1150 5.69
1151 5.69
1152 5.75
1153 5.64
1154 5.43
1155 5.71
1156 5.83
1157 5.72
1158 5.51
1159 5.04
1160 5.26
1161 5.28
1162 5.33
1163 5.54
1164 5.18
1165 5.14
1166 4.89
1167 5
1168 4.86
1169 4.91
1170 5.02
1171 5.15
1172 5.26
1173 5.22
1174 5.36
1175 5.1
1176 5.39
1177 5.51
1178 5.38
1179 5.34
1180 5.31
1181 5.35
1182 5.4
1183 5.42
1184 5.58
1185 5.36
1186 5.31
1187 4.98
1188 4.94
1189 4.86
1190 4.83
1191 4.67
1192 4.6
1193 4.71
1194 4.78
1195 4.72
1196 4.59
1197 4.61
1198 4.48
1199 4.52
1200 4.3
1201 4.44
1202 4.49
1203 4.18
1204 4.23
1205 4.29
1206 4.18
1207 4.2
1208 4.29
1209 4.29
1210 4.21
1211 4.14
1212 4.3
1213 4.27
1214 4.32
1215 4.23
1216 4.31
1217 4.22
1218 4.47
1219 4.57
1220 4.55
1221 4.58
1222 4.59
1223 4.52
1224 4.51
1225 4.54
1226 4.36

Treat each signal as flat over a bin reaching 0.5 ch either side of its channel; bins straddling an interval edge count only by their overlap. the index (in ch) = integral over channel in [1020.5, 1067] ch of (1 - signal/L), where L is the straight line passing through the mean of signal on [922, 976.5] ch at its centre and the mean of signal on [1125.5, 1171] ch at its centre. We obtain 7.2 ch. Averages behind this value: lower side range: 18.9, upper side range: 6.04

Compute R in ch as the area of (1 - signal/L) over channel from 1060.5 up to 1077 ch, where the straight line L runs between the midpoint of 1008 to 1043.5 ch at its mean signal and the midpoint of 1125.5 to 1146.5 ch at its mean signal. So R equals 2.37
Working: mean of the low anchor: 12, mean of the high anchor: 6.75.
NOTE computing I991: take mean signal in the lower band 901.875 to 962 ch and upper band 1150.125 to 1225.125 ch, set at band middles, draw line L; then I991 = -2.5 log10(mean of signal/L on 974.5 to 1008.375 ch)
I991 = 0.144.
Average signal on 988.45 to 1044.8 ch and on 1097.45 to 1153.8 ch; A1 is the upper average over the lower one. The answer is 0.5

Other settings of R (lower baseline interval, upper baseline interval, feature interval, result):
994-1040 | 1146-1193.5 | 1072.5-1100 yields 4.86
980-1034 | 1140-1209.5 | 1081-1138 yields 9.29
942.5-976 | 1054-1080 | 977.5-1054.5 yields 3.85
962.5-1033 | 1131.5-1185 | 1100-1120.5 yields 4.23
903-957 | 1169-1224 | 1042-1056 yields 2.48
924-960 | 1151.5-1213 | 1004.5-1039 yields 5.39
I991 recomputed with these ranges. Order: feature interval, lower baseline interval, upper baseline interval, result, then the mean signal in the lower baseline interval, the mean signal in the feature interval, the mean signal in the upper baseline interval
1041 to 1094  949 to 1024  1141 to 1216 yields 0.23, 15.5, 9.03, 5.11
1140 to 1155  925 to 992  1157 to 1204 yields 0.14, 18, 6.12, 5.02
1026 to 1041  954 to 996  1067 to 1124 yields 0.07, 16.8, 11.4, 7.29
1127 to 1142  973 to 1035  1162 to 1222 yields 0.10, 13.7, 6.84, 4.79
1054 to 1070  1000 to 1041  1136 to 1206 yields 0.14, 12.2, 9.12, 5.37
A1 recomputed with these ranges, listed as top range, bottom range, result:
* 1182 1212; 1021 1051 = 0.41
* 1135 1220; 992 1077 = 0.46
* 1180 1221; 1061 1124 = 0.62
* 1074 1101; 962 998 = 0.46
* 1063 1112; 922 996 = 0.42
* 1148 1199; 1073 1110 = 0.71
